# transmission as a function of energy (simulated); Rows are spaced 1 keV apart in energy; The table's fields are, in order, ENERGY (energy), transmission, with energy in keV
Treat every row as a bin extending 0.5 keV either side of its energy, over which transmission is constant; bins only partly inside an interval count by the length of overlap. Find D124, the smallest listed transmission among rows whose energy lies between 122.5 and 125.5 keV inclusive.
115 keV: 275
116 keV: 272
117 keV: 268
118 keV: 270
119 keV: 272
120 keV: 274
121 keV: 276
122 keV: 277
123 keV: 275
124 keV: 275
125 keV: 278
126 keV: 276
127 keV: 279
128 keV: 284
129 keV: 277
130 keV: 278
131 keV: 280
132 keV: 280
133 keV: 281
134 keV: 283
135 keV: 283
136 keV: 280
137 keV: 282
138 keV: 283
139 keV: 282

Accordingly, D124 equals 275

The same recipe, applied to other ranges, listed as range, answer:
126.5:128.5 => 279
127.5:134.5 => 277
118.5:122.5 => 272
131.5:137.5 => 280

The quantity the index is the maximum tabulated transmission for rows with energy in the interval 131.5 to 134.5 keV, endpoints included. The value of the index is 283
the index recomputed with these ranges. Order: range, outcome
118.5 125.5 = 278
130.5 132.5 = 280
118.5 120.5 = 274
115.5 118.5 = 272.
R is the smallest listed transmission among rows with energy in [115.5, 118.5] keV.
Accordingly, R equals 268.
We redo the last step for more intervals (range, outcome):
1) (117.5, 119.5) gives 270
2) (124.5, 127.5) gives 276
